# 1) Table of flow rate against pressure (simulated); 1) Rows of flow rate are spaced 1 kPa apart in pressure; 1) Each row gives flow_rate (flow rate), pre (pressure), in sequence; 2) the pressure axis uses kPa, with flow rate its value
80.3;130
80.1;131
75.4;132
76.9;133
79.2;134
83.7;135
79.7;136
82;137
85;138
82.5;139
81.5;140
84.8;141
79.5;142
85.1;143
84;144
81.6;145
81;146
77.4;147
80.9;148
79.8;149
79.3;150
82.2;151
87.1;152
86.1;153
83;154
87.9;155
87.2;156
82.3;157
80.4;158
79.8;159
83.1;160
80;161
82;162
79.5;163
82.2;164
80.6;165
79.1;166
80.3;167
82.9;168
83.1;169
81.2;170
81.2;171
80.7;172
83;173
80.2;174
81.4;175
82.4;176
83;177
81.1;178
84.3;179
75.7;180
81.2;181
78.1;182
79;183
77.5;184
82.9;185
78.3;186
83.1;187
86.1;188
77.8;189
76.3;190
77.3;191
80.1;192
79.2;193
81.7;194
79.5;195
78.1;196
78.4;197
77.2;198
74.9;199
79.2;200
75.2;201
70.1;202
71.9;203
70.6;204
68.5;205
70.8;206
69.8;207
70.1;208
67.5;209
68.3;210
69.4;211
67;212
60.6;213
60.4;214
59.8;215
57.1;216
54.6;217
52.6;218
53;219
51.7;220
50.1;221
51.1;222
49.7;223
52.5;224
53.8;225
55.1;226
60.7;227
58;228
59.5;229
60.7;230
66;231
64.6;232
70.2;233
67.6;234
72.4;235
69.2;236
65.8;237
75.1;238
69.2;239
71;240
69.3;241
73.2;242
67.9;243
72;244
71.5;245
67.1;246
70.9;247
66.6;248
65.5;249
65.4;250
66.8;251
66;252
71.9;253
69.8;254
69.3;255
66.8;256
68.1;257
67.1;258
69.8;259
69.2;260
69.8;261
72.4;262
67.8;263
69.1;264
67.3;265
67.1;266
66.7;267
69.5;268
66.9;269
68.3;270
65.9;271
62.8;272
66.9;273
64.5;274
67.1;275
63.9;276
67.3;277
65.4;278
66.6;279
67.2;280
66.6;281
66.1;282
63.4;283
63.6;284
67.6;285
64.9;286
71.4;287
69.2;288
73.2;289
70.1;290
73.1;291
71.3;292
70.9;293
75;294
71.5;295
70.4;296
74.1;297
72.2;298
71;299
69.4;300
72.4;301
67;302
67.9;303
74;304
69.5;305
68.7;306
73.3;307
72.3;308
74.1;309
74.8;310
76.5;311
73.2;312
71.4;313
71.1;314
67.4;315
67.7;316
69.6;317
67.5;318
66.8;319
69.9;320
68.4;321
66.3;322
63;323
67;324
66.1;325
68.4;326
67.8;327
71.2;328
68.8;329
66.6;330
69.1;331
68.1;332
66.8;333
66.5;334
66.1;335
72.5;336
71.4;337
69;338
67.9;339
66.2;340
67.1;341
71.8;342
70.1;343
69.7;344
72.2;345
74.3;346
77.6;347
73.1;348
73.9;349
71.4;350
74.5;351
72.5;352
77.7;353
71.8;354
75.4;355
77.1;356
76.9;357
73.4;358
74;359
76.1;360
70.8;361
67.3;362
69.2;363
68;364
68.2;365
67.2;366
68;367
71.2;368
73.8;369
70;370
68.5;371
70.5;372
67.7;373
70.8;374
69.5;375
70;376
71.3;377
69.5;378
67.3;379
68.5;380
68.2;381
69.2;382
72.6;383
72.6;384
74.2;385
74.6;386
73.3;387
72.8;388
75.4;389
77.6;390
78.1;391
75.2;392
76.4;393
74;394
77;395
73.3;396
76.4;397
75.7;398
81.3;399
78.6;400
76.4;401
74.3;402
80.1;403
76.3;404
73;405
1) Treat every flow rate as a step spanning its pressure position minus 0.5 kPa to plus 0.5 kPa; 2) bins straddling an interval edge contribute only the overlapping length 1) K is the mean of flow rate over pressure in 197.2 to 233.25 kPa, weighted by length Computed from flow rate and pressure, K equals 63.2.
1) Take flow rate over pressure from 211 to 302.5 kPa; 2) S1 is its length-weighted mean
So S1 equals 66.1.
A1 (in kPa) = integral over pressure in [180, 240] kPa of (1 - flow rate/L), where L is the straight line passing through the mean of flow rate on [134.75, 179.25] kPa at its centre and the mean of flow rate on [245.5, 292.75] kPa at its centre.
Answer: 5.4 kPa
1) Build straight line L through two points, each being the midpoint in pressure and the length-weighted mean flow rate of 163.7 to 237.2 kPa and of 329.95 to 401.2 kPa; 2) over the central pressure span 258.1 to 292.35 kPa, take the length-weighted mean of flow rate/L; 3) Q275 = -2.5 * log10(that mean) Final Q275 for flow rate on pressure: 0.06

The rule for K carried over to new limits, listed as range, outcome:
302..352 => 70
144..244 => 73.5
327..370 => 71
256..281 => 67.3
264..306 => 68.5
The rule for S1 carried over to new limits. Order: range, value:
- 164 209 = 78.4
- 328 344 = 68.7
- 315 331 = 67.7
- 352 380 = 71.1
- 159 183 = 81.1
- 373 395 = 72.4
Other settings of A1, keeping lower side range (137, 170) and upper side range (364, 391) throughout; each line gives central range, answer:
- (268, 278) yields 1.3 kPa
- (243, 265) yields 2.4 kPa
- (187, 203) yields 0.4 kPa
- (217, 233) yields 4.5 kPa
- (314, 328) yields 1.2 kPa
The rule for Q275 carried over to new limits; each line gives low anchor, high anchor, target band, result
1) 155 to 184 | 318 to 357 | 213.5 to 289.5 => 0.163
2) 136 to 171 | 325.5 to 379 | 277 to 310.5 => 0.062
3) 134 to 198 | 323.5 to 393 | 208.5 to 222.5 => 0.316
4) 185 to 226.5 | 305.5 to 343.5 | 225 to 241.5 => 0.047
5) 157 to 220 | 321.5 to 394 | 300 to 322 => 0.026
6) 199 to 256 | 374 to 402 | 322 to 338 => 0.041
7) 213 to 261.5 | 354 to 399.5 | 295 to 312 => -0.058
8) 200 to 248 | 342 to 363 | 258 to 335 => 0.010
